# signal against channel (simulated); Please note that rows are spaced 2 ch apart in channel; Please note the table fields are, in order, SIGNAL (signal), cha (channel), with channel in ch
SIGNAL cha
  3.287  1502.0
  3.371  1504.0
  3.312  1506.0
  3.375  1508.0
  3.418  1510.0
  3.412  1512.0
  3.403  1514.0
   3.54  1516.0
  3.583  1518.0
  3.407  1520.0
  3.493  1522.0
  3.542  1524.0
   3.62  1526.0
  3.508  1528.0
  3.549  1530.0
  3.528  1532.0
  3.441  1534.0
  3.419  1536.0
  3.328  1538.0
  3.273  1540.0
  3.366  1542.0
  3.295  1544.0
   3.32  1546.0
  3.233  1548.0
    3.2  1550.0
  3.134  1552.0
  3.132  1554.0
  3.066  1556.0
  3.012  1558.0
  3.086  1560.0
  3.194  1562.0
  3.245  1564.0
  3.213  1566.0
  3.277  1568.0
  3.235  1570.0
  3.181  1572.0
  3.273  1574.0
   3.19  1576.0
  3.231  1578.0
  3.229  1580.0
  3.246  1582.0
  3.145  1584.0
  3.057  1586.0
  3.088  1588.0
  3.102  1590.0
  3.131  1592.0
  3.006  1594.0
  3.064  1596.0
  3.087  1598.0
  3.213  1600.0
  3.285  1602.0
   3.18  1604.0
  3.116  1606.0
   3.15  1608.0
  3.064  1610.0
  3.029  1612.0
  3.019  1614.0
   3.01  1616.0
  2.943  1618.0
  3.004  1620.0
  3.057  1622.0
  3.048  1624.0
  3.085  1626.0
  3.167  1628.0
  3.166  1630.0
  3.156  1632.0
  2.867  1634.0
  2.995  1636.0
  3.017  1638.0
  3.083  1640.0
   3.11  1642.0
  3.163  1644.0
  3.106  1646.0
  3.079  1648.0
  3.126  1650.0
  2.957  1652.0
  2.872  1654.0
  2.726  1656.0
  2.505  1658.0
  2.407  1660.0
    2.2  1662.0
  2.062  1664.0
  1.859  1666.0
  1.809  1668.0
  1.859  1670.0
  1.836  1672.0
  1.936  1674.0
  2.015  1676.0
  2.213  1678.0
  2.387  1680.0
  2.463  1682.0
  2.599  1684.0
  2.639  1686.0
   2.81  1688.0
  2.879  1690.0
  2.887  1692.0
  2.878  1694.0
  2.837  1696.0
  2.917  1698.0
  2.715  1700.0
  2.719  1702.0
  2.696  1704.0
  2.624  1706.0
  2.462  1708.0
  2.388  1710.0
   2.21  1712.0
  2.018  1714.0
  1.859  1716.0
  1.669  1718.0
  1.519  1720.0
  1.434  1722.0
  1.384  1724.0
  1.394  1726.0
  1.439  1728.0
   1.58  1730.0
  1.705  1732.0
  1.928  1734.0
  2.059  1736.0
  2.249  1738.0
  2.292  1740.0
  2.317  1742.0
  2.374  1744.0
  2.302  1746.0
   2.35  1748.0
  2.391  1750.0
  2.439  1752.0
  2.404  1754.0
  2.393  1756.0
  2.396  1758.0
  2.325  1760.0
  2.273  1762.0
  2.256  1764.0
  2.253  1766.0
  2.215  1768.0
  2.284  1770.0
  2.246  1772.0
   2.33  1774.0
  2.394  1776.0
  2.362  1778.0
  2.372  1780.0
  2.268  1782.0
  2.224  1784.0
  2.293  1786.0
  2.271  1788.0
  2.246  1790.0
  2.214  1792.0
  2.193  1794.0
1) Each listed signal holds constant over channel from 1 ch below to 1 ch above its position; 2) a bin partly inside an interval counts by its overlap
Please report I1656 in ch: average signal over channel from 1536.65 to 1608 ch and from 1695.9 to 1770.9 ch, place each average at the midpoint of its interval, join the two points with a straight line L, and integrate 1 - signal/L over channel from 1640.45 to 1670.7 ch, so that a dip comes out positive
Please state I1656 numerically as 0.8 ch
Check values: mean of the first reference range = 3.18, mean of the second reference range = 2.18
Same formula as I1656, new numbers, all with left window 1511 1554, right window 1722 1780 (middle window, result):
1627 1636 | -0.8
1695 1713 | -1.5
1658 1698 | 3.0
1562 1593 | -0.5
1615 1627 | -0.5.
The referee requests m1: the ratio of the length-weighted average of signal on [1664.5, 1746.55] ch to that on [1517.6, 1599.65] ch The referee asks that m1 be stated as 0.7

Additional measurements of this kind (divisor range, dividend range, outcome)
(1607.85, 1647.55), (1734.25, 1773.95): 0.75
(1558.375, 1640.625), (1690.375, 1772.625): 0.71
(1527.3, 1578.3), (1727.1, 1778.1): 0.68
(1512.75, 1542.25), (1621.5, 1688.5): 0.77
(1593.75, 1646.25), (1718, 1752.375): 0.63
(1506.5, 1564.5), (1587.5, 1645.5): 0.92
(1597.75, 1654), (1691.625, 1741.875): 0.70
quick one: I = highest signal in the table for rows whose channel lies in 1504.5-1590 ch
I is 3.62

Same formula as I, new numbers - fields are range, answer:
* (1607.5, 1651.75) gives 3.167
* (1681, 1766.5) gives 2.917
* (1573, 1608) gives 3.285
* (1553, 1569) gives 3.277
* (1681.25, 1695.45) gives 2.887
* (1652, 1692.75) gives 2.957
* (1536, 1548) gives 3.419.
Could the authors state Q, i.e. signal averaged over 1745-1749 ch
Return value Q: 2.33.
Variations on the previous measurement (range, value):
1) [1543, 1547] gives 3.31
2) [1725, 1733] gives 1.53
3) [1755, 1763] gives 2.35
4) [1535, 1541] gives 3.34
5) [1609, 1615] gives 3.04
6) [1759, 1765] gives 2.28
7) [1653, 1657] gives 2.8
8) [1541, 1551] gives 3.28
